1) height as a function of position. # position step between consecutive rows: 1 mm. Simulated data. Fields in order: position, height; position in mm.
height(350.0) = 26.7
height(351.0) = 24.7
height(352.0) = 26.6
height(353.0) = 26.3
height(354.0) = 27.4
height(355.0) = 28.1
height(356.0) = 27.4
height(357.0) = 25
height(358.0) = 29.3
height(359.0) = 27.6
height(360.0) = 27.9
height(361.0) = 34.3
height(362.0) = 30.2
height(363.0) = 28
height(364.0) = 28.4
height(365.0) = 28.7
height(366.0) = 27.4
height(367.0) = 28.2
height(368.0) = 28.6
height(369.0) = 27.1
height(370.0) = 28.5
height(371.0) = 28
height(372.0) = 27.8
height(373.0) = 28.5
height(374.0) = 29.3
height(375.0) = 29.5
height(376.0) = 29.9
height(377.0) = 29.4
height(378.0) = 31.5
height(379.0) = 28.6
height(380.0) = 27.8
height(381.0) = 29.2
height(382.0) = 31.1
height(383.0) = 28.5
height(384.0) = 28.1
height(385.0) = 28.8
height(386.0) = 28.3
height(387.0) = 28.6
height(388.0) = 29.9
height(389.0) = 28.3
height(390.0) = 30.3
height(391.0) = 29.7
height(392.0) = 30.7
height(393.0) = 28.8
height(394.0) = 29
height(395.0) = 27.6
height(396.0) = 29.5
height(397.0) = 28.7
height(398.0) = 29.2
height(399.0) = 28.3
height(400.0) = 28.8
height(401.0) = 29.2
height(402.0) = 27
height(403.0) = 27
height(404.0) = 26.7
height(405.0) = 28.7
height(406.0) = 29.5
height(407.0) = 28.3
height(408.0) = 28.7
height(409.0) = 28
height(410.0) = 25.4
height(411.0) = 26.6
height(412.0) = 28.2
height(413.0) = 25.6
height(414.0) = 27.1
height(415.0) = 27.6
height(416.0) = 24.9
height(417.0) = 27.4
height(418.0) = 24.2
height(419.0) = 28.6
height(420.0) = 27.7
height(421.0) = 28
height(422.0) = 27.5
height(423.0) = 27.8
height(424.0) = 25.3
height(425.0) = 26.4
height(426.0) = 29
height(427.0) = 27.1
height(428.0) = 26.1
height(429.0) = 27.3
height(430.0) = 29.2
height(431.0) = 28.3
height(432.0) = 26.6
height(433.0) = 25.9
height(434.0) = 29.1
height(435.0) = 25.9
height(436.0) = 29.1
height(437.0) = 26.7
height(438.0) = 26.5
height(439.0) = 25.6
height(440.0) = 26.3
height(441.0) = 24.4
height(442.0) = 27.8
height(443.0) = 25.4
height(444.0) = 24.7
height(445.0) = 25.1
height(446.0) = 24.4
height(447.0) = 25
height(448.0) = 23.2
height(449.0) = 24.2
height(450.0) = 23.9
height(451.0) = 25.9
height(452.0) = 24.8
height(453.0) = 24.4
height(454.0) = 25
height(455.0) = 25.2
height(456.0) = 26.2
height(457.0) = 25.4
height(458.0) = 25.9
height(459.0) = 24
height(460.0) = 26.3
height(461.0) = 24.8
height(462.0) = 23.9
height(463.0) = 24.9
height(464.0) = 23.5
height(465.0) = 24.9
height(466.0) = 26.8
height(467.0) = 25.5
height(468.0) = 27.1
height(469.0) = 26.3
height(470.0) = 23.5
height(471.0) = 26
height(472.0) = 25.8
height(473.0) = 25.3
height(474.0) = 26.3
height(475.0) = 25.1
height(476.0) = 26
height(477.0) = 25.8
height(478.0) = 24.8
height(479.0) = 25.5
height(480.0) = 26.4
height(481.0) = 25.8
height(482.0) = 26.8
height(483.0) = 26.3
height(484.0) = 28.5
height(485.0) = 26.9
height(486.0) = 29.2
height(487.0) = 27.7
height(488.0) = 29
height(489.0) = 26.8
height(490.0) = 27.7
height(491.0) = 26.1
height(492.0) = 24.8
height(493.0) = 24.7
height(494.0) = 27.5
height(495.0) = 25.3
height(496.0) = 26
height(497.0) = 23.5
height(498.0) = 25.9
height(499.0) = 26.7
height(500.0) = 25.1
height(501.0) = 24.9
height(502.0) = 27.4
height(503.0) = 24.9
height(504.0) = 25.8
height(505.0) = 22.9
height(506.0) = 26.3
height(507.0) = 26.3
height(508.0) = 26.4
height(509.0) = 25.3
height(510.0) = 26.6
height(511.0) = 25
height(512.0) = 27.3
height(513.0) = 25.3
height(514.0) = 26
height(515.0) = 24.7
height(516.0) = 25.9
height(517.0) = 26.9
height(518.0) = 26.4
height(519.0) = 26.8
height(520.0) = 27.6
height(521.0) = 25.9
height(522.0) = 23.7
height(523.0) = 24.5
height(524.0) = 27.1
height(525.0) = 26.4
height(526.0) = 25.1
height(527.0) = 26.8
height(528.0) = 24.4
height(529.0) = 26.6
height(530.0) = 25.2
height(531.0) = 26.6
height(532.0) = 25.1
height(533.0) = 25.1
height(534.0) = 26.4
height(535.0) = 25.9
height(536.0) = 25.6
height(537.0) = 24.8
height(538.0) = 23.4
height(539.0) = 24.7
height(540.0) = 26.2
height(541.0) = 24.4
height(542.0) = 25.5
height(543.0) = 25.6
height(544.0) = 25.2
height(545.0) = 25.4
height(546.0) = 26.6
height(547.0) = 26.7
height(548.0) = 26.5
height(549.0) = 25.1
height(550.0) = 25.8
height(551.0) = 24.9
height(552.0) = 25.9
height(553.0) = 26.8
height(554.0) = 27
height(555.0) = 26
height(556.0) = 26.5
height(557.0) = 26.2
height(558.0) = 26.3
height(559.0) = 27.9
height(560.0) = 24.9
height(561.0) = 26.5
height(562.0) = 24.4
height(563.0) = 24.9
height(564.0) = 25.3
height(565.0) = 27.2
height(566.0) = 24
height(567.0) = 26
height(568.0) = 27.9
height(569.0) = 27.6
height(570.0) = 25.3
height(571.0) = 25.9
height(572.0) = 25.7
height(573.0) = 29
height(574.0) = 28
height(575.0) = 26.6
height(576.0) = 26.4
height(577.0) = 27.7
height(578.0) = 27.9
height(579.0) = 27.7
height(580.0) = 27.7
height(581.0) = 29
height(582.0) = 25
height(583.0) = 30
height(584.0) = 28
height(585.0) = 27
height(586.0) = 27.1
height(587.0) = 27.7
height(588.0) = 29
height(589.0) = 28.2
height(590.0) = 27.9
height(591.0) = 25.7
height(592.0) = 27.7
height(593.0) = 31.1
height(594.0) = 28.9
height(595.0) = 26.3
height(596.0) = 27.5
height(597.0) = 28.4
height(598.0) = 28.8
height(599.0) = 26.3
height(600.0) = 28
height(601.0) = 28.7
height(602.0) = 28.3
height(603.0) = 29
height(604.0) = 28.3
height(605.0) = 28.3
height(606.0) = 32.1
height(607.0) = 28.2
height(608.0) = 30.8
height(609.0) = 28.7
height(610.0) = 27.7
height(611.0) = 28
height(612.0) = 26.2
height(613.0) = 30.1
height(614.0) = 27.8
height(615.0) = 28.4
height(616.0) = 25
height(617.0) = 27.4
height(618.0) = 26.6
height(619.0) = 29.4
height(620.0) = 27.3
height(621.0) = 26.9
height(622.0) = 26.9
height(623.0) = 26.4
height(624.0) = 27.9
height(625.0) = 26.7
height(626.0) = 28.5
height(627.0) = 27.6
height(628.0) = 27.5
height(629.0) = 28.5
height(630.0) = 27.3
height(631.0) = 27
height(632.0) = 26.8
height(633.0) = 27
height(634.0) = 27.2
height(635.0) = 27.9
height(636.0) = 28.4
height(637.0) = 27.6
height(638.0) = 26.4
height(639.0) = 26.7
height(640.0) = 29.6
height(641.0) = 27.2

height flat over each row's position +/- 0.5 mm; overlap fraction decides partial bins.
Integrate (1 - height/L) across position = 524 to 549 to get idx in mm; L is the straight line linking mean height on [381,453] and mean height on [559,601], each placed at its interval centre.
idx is 1.5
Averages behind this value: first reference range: 27.3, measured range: 25.6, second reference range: 27.2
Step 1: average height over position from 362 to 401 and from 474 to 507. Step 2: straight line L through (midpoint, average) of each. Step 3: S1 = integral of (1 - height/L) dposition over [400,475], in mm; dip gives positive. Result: 3.2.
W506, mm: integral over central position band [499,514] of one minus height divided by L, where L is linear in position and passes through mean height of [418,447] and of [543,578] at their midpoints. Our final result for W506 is 0.4 mm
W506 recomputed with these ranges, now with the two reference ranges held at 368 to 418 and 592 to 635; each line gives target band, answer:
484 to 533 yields 3.7 mm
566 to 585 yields 0.6 mm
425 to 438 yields 0.4 mm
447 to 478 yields 3.4 mm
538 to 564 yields 2.1 mm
